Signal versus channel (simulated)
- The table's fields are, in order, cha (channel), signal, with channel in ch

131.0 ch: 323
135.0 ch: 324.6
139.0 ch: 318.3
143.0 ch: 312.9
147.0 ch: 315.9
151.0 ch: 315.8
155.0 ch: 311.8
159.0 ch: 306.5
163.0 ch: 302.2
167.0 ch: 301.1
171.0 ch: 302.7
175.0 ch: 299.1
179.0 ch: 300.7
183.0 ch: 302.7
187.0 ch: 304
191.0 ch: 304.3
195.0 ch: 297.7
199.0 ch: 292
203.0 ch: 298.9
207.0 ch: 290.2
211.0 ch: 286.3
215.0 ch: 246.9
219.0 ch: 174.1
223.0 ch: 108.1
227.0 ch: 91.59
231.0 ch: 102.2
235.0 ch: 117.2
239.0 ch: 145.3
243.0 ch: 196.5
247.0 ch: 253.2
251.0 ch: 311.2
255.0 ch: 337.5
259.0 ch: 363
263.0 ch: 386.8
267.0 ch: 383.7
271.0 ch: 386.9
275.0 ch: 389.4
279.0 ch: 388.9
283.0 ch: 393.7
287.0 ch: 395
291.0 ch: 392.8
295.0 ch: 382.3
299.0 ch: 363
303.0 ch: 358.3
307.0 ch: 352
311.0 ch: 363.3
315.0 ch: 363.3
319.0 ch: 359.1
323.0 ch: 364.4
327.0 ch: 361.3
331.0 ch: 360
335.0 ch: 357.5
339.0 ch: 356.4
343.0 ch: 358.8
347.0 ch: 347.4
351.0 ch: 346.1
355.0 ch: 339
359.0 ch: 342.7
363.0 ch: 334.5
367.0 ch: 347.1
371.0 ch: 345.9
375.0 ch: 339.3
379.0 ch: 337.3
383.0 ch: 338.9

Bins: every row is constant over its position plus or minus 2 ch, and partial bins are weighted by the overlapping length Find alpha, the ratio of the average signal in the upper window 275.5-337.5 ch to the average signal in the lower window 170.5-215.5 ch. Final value 1.26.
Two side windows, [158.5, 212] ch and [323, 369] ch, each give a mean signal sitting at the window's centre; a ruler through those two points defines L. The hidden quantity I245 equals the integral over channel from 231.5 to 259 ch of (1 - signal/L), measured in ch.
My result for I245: 7.7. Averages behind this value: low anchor 299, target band 230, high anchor 351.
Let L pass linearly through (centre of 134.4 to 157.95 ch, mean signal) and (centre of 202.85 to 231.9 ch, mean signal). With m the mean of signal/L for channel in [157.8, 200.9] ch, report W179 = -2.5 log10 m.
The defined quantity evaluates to -0.16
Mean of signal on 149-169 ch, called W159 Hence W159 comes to 307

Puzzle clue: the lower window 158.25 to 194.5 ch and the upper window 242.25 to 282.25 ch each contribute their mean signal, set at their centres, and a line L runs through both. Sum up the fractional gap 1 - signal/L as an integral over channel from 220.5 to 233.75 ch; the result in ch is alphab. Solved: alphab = 9.03 ch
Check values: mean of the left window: 302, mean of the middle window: 104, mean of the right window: 346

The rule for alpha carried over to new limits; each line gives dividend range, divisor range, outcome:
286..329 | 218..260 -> 1.87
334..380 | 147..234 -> 1.31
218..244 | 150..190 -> 0.43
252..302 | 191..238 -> 1.78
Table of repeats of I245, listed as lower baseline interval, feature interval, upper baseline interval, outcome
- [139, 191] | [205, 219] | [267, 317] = 3.1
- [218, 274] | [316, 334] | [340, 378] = -2.7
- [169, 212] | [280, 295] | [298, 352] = -2.2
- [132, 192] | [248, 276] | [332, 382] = -2.8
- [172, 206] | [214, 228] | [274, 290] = 7.5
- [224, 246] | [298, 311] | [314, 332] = -1.8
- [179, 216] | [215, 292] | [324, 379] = 9.4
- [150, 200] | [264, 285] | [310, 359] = -3.3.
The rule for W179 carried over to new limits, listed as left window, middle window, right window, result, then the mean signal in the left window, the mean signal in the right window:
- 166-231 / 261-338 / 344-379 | -0.20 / 257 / 343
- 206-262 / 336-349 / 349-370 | -0.09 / 218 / 342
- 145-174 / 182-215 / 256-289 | 0.14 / 308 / 384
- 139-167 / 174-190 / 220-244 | -0.24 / 311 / 126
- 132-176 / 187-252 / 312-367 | 0.42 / 311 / 353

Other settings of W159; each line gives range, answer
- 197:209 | 294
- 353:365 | 339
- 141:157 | 314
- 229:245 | 140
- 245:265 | 330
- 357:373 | 343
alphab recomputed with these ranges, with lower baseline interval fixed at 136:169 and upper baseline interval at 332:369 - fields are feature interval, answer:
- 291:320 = -2.2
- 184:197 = 0.7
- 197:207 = 0.8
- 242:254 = 2.3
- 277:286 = -1.5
